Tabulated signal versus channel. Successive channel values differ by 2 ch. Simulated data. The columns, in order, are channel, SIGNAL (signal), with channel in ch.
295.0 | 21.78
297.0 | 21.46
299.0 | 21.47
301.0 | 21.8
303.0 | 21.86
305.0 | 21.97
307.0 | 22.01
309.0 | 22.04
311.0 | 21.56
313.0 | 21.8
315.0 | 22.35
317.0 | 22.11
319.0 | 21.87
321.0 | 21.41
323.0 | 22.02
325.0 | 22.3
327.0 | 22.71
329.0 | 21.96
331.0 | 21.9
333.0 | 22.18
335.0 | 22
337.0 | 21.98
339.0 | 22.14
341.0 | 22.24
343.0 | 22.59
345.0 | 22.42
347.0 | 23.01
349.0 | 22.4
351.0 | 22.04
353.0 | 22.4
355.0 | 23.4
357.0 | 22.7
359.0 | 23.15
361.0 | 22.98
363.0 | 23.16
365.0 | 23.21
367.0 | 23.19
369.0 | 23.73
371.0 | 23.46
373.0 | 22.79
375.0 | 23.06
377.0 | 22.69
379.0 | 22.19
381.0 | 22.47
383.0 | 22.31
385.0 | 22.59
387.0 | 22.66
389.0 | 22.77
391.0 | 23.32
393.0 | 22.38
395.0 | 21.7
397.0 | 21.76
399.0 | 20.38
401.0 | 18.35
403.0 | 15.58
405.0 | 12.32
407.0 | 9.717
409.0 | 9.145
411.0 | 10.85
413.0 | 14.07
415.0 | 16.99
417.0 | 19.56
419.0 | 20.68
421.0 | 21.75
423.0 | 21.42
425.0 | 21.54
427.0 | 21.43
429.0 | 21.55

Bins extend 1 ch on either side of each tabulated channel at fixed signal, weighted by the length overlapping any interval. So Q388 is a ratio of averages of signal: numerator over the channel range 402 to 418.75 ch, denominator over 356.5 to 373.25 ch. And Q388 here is 0.60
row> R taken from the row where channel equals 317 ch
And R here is 22.11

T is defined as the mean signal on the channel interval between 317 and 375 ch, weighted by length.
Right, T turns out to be 22.5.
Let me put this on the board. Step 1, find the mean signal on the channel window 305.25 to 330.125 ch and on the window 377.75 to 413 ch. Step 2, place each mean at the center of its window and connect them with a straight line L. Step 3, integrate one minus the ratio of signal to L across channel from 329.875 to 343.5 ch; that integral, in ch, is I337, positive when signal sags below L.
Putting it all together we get -0.6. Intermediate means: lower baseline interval 22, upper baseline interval 18.7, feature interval 22.1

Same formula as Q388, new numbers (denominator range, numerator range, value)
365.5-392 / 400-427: 0.72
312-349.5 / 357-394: 1.03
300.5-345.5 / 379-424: 0.85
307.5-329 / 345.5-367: 1.04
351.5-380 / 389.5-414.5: 0.73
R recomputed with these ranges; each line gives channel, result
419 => 20.68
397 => 21.76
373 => 22.79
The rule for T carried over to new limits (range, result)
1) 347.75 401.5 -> 22.5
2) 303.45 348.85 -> 22.1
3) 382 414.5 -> 18.1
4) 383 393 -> 22.7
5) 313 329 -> 22.1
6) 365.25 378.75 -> 23.1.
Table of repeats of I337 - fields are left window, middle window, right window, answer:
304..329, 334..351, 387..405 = -0.7 ch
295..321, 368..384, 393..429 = -3.1 ch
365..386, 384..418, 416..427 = 6.2 ch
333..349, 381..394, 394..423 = -2.9 ch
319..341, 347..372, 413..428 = -1.8 ch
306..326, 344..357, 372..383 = -0.2 ch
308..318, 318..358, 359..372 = 0.5 ch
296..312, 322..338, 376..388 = -0.1 ch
